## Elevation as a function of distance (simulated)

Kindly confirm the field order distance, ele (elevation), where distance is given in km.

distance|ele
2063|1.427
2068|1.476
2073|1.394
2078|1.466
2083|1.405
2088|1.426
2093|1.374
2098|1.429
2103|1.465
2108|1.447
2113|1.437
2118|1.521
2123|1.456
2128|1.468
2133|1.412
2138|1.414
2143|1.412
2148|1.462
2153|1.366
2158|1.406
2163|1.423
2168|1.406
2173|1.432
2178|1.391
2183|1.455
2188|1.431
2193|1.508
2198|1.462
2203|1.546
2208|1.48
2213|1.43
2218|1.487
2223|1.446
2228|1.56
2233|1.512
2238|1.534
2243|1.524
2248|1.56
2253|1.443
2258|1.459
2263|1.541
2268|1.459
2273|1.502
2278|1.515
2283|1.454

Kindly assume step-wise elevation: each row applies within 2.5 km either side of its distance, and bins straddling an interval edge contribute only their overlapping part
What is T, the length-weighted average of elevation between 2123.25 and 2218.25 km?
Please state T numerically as 1.44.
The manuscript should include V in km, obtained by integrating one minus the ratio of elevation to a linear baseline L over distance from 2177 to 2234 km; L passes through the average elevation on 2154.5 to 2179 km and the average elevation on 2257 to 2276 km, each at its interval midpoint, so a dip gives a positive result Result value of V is -1.3 km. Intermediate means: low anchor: 1.41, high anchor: 1.49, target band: 1.48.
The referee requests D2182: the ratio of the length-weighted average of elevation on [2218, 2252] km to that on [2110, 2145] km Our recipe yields 1.0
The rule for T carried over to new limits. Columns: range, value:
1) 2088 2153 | 1.44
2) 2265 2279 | 1.49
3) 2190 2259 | 1.5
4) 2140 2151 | 1.43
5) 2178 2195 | 1.45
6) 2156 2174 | 1.42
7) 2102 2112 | 1.45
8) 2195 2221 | 1.48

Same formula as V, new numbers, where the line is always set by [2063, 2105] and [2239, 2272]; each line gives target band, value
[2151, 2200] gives 1.3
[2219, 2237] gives -0.2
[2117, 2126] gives -0.2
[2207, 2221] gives 0.2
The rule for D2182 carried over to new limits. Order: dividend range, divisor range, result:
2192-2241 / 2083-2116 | 1.05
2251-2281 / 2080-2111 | 1.04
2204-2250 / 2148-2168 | 1.07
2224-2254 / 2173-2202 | 1.05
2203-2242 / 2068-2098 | 1.05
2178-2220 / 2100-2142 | 1.01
